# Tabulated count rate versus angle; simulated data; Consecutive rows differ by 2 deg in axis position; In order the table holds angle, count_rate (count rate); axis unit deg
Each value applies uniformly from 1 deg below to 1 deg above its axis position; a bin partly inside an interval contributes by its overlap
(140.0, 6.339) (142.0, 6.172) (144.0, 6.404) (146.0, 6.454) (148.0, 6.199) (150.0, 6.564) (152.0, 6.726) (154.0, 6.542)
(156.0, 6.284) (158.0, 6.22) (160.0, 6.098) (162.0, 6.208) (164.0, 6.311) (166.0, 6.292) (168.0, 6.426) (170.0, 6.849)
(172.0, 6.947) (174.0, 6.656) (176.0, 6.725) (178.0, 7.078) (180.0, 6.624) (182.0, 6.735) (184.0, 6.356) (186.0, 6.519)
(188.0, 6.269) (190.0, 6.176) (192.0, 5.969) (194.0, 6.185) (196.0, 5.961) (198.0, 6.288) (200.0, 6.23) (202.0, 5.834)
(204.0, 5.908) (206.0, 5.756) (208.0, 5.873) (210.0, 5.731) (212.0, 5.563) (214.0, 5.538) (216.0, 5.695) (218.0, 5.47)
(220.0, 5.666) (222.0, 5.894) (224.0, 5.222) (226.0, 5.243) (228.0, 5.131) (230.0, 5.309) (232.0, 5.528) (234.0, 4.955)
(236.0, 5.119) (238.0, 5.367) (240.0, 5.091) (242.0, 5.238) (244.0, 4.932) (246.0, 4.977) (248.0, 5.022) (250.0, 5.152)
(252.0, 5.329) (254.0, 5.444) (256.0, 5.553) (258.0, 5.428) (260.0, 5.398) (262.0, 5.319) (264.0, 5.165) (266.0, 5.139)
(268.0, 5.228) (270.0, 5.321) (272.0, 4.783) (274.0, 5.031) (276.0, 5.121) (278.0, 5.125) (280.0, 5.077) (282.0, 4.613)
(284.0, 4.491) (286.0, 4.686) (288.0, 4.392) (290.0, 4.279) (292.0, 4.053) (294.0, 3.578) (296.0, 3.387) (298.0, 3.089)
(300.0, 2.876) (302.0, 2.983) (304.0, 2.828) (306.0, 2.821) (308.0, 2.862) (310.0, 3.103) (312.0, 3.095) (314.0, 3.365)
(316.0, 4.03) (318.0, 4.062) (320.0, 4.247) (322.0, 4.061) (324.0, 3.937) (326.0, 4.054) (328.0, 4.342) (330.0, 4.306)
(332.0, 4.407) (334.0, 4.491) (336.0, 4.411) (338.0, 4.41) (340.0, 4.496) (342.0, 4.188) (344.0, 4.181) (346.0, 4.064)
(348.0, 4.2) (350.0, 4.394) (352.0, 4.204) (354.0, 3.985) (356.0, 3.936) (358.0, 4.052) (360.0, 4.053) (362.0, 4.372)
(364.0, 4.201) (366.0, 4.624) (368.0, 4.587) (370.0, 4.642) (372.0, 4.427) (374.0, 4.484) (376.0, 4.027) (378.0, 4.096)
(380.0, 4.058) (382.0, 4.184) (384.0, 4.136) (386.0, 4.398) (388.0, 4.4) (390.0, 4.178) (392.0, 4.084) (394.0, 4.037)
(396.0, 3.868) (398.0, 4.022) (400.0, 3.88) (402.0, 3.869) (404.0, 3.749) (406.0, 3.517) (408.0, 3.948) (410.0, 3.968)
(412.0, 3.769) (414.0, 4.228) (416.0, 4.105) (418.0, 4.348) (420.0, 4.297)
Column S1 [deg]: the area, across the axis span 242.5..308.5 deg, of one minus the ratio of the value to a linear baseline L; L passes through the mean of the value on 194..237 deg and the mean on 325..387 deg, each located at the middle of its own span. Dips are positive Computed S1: 6.8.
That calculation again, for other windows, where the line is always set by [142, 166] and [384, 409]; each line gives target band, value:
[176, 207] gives -1.5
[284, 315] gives 9.3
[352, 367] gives 0.6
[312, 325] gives 2.4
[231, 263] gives 1.2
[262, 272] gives 0.1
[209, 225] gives 0.4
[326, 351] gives 1.4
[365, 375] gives -0.7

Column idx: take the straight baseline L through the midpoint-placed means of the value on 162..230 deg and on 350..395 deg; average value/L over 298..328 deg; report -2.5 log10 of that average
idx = 0.36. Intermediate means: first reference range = 6.08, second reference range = 4.24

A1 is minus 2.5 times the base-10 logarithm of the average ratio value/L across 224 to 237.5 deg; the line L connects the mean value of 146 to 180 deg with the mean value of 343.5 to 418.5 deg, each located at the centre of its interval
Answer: 0.109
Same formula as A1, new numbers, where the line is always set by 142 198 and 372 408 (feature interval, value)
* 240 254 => 0.10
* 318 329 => 0.16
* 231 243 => 0.10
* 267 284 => 0.06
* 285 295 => 0.22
